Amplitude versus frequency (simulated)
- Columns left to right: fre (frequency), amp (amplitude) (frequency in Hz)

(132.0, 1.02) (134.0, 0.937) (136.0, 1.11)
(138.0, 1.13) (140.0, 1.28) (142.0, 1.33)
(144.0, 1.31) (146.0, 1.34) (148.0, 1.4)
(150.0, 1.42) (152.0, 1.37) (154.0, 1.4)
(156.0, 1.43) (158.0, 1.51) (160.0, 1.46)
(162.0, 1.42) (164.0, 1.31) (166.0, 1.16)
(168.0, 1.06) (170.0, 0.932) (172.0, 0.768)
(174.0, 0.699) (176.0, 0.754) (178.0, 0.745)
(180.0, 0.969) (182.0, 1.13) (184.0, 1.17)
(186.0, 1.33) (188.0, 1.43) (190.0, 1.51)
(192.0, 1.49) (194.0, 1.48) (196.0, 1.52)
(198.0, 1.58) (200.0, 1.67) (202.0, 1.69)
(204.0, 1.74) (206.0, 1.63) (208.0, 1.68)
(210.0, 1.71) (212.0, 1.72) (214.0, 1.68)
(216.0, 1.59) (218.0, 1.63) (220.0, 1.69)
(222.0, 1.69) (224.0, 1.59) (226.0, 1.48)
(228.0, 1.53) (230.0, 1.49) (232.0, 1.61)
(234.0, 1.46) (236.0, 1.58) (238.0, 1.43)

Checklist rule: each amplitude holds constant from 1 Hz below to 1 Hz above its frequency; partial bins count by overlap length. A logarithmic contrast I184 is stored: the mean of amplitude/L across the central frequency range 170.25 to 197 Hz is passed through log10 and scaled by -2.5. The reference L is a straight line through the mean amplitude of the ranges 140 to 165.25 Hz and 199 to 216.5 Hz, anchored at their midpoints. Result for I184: 0.33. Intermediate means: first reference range 1.38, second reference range 1.68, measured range 1.15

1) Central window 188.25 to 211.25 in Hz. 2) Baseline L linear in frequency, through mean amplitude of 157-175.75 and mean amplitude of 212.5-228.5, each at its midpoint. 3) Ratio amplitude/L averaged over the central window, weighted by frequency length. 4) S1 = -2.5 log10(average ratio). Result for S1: -0.125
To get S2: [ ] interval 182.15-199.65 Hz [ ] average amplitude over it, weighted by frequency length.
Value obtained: 1.43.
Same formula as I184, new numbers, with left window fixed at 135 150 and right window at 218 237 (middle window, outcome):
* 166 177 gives 0.50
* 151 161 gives -0.08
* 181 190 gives 0.11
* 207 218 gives -0.10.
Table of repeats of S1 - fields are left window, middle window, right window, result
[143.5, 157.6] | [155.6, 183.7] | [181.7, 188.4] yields 0.21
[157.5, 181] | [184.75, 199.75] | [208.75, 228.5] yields -0.12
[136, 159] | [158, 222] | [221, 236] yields 0.07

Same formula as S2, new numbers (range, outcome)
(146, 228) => 1.39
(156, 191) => 1.15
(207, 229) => 1.64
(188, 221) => 1.62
